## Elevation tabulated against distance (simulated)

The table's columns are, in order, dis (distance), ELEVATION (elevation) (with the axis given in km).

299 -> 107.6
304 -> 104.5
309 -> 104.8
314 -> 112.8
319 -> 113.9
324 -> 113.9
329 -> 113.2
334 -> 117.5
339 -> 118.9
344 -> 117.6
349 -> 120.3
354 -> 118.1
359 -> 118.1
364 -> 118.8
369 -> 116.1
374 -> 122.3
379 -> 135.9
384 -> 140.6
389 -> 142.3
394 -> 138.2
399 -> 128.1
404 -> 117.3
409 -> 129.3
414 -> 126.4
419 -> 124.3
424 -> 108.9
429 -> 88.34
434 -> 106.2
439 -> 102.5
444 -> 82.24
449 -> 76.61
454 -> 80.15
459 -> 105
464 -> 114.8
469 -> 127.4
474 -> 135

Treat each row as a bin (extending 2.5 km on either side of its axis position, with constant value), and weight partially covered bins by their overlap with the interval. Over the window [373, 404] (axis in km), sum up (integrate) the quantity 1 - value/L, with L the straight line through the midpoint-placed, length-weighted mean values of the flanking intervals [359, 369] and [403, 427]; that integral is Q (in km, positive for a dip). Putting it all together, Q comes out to -3.76 km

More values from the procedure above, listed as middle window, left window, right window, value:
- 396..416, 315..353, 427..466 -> -4.6 km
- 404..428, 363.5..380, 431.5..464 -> -3.1 km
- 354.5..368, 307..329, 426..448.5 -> -1.7 km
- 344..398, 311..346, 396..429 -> -4.1 km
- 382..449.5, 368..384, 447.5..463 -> -3.7 km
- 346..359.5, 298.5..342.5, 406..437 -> -0.7 km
